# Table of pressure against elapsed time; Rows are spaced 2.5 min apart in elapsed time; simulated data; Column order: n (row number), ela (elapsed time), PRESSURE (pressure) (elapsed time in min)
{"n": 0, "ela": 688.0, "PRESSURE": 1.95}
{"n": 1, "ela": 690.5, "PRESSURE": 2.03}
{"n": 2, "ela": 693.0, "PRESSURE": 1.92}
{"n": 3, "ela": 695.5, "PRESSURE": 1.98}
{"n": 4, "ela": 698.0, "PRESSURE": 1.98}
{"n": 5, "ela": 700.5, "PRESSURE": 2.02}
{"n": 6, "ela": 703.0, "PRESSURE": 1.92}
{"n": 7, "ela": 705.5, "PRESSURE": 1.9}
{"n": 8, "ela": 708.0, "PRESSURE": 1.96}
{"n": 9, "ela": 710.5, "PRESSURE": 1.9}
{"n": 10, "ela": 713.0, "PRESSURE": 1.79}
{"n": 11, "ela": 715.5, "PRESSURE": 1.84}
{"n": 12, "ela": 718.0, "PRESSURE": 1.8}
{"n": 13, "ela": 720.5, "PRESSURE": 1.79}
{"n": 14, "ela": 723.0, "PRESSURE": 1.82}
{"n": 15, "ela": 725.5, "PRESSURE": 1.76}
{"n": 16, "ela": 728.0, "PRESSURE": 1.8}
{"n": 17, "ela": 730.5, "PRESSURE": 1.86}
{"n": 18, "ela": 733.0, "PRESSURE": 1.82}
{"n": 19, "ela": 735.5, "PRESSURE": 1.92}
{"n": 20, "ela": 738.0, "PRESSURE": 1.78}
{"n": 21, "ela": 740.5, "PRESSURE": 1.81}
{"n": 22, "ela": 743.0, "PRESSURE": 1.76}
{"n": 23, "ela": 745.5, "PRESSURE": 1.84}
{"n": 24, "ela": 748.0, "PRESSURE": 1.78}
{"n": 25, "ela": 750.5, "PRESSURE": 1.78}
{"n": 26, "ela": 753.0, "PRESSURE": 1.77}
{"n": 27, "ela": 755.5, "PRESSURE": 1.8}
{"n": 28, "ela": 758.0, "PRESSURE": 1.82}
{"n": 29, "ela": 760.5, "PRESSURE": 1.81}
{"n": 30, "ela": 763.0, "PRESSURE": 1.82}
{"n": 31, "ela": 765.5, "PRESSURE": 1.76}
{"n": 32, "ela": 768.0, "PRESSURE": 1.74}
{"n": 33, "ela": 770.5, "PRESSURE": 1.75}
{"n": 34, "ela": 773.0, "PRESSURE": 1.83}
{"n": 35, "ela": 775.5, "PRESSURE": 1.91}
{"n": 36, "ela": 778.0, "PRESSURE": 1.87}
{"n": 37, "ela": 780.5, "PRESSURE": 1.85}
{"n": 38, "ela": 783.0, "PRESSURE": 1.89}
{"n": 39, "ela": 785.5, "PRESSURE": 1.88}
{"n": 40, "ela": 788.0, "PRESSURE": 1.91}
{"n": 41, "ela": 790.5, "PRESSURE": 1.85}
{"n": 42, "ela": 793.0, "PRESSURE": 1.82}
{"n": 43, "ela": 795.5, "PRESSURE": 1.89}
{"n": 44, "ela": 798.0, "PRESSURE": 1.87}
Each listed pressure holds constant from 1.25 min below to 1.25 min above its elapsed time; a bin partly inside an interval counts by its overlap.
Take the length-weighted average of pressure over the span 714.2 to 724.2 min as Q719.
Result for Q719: 1.81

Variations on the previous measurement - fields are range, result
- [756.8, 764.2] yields 1.82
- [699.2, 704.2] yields 1.97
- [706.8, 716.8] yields 1.87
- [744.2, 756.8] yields 1.79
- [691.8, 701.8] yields 1.98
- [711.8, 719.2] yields 1.81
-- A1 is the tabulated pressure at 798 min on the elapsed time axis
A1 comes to 1.87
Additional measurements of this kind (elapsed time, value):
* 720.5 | 1.79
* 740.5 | 1.81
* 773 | 1.83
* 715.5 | 1.84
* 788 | 1.91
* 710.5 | 1.9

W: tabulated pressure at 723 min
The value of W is 1.82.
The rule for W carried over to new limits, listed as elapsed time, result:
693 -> 1.92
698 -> 1.98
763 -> 1.82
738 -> 1.78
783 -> 1.89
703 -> 1.92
